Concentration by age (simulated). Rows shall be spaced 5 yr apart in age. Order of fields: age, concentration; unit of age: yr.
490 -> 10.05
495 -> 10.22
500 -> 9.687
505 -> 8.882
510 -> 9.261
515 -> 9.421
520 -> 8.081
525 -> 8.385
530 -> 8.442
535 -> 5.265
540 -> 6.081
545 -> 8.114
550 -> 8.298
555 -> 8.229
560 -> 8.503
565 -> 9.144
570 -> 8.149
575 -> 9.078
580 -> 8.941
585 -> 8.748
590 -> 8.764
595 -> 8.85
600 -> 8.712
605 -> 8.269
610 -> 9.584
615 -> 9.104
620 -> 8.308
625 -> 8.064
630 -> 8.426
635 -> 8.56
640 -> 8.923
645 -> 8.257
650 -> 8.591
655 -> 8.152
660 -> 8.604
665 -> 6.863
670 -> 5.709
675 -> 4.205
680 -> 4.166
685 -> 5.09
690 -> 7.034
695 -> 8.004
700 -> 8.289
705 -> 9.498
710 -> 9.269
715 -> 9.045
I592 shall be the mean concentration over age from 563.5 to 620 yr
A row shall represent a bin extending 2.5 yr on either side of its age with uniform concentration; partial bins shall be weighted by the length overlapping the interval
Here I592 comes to 8.82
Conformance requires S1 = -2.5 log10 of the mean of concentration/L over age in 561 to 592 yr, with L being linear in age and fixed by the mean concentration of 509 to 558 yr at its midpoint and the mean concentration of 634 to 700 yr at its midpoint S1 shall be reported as -0.15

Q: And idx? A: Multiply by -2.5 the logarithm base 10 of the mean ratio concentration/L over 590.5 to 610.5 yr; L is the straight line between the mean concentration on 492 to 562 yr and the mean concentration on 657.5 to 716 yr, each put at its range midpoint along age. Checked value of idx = -0.13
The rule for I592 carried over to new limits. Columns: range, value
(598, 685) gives 7.71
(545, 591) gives 8.62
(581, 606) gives 8.71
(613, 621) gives 8.76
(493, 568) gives 8.39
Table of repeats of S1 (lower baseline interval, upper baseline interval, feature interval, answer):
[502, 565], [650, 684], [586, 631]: -0.21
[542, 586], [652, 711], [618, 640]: -0.09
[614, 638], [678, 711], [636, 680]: 0.10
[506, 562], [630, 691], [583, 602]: -0.16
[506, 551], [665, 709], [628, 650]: -0.21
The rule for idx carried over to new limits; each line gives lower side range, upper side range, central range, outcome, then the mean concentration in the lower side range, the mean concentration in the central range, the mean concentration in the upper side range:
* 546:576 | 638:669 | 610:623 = -0.074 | 8.52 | 8.85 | 8.1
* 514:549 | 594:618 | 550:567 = -0.061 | 7.64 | 8.56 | 8.89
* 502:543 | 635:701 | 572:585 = -0.167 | 8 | 8.93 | 7.1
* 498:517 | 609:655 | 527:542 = 0.343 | 9.3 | 6.67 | 8.59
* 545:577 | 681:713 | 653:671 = 0.068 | 8.52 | 7.44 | 7.71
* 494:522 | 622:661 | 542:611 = 0.023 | 9.23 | 8.63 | 8.44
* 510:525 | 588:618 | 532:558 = 0.212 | 8.78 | 7.25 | 8.87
